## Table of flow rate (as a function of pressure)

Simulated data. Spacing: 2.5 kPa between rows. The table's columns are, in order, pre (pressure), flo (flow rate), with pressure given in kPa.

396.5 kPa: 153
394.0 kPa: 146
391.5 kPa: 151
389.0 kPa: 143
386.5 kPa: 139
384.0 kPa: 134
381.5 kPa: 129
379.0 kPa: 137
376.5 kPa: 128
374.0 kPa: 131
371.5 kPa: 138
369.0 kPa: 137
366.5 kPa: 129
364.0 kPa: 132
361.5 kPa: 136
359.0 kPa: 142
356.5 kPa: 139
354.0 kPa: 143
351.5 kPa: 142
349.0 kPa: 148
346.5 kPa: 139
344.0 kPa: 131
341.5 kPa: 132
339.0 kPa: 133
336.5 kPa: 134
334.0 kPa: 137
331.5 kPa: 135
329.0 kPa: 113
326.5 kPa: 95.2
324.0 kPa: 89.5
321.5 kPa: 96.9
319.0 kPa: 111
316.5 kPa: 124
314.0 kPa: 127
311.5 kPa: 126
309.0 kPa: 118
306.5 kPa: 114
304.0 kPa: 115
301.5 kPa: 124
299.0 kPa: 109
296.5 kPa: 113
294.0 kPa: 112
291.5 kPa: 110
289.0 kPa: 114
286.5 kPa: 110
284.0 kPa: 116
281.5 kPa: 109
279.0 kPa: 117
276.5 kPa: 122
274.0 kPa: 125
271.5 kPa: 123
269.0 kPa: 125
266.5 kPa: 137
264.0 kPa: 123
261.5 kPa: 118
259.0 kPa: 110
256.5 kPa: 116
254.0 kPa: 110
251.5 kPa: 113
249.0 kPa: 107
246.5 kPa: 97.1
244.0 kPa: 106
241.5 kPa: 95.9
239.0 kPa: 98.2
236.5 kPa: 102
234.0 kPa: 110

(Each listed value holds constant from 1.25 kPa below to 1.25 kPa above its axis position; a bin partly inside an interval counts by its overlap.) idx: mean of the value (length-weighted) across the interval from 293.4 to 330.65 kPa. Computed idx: 113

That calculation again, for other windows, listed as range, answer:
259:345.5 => 119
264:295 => 119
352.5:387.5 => 135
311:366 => 128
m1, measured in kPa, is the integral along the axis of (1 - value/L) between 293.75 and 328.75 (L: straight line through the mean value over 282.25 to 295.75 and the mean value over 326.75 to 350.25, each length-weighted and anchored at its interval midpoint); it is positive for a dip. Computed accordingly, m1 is 2.4 kPa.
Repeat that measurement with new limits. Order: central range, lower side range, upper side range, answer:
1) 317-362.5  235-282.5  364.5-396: 0.68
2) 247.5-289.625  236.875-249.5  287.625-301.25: -4.30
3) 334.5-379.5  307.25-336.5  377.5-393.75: -2.60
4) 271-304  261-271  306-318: 2.32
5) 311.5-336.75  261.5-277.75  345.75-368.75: 3.33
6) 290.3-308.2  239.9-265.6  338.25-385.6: 1.03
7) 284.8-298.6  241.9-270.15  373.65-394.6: 1.02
